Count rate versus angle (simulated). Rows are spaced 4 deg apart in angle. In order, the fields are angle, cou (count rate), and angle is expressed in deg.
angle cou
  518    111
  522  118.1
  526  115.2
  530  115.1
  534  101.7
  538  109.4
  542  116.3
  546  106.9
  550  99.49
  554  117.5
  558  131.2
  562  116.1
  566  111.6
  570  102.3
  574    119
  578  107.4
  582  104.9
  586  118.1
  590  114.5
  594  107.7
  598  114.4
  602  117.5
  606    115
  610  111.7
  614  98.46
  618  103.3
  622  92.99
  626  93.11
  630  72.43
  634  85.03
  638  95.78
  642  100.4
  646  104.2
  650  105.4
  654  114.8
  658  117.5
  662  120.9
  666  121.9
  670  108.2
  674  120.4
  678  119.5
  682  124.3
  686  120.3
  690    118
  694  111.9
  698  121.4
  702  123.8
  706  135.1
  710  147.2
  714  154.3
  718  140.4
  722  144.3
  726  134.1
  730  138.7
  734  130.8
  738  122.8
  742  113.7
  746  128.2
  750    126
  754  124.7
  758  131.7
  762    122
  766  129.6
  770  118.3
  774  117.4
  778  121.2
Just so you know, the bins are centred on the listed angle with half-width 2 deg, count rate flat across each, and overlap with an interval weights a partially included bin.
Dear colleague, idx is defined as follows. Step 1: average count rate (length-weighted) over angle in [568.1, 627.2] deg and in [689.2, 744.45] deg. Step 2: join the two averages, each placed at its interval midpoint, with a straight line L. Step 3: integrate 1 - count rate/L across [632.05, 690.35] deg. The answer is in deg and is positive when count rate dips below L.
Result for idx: 4.4 deg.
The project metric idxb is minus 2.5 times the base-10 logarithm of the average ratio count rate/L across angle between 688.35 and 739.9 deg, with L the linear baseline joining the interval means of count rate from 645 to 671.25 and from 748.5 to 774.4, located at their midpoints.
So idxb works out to -0.112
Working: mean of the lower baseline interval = 114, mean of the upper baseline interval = 125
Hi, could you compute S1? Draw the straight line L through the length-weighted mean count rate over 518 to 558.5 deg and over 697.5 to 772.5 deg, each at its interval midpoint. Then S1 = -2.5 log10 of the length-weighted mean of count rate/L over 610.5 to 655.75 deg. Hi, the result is 0.24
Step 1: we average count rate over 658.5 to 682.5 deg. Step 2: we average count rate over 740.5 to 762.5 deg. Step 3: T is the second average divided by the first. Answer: 1.05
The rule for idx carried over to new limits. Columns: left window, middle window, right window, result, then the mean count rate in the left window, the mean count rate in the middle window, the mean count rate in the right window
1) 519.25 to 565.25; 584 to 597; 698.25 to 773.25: 0.46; 113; 114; 131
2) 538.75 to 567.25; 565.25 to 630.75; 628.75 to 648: -2.57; 114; 107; 92.3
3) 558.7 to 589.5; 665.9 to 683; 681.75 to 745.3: 0.95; 112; 118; 130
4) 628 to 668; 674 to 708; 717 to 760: -1.56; 104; 122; 130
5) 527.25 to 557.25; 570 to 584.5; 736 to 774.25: 0.40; 111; 110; 124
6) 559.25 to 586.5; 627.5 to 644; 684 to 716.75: 4.36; 112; 88.6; 129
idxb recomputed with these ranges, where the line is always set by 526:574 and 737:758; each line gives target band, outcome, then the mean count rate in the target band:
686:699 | 0.03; 117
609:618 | 0.12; 104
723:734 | -0.11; 136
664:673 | 0.03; 116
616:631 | 0.26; 91.7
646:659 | 0.07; 111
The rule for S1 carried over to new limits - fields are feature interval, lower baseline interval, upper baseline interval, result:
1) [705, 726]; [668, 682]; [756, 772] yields -0.19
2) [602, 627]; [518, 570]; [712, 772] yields 0.15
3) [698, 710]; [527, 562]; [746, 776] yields -0.08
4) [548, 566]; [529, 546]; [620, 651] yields -0.09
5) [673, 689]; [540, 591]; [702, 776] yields 0.03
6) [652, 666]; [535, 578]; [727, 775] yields 0.01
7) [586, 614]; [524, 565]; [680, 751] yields 0.05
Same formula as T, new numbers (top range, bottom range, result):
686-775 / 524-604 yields 1.15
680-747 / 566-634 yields 1.23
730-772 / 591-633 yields 1.22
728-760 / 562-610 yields 1.13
